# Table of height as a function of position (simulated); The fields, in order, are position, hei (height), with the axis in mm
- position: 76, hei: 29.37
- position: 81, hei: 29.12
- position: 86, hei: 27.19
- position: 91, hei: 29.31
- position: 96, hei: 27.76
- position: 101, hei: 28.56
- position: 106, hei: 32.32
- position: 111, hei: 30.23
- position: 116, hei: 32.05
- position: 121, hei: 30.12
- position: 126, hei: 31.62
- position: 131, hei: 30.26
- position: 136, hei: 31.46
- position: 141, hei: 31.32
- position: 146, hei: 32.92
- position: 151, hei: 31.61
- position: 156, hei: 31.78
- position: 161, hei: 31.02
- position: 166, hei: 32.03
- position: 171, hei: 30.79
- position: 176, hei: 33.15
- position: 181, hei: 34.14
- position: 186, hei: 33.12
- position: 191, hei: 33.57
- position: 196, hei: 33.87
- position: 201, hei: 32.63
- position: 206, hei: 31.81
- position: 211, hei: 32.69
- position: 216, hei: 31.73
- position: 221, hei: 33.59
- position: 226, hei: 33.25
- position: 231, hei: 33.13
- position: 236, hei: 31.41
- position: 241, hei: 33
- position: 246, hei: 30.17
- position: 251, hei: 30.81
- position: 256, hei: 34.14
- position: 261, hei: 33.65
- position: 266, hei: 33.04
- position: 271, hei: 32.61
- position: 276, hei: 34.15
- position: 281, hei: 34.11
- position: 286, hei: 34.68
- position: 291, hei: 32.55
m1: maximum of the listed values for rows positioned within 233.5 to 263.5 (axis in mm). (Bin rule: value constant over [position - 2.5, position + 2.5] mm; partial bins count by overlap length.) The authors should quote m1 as 34.14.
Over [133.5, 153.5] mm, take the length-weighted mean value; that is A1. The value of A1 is 31.8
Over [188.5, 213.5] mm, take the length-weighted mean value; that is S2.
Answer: 32.9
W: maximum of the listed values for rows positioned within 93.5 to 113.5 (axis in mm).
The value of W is 32.32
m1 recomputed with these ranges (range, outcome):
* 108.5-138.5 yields 32.05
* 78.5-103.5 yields 29.31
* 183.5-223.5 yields 33.87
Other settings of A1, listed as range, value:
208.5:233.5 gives 32.9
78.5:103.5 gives 28.4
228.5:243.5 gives 32.5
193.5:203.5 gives 33.2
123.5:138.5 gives 31.1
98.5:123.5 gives 30.7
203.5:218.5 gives 32.1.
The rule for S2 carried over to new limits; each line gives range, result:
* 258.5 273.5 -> 33.1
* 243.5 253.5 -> 30.5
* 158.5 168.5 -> 31.5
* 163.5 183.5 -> 32.5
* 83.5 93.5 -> 28.2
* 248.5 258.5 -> 32.5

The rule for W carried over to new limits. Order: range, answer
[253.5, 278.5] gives 34.15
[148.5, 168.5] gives 32.03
